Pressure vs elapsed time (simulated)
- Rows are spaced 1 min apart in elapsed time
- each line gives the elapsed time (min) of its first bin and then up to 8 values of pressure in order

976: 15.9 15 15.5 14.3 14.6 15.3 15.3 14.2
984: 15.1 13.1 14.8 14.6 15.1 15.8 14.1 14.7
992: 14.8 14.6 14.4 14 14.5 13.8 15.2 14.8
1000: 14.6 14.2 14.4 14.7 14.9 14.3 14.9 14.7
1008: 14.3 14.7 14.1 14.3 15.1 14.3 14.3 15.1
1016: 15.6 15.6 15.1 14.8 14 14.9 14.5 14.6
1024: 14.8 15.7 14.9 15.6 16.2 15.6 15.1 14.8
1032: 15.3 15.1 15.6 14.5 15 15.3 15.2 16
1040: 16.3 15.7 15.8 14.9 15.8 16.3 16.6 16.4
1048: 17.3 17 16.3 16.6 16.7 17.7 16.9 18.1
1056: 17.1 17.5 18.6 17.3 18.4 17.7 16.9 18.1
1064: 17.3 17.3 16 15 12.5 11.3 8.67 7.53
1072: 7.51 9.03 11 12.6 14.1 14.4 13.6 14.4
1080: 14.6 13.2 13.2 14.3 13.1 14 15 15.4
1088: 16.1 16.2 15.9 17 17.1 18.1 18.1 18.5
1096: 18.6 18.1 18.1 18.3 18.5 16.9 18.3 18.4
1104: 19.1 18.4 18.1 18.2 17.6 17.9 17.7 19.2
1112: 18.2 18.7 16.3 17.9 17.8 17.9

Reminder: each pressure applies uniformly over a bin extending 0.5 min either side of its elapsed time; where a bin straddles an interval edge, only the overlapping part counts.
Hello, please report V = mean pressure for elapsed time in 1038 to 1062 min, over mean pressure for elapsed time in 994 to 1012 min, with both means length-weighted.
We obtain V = 1.2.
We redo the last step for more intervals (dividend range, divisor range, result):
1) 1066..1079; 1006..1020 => 0.80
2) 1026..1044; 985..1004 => 1.06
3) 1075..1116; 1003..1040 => 1.11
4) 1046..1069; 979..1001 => 1.15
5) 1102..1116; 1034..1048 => 1.15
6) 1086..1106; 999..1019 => 1.20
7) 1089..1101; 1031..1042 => 1.15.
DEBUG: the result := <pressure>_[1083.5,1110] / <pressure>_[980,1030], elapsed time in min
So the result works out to 1.2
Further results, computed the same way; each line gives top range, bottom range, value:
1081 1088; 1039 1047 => 0.89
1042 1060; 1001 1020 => 1.15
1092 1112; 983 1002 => 1.25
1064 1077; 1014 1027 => 0.81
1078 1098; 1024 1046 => 1.02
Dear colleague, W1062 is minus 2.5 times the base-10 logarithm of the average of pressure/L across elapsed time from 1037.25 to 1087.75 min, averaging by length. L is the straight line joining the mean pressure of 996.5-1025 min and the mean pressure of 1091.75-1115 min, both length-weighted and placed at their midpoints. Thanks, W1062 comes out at 0.10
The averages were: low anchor 14.7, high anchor 18.1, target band 15.1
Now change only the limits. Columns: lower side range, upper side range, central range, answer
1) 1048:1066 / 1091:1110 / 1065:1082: 0.38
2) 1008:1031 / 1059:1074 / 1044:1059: -0.20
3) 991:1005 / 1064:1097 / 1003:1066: -0.10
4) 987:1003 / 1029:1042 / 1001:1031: 0.01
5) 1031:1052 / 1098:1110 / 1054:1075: 0.14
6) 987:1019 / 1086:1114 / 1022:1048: 0.01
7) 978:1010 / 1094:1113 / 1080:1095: 0.14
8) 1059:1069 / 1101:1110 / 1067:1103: 0.18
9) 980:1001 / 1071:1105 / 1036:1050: -0.07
